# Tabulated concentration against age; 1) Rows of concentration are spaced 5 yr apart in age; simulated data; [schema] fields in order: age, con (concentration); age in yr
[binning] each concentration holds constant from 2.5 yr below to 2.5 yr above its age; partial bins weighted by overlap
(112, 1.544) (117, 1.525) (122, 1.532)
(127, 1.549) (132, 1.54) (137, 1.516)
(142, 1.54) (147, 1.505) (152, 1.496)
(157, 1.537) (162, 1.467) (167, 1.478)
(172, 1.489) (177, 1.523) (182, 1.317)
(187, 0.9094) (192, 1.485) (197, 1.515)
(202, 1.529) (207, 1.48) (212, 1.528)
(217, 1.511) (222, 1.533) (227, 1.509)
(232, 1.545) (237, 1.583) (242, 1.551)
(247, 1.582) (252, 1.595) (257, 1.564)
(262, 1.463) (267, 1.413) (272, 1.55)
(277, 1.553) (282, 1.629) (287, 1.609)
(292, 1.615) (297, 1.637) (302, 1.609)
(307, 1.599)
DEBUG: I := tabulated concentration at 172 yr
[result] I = 1.489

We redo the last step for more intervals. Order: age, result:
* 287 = 1.609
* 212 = 1.528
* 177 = 1.523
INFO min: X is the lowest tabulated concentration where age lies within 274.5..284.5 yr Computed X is 1.553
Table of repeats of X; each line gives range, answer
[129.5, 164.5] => 1.467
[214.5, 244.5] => 1.509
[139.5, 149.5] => 1.505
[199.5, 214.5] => 1.48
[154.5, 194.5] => 0.9094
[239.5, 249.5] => 1.551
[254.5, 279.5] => 1.413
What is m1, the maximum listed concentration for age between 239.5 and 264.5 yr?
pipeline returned 1.595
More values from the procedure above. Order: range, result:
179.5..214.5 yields 1.529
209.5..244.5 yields 1.583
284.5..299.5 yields 1.637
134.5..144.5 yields 1.54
